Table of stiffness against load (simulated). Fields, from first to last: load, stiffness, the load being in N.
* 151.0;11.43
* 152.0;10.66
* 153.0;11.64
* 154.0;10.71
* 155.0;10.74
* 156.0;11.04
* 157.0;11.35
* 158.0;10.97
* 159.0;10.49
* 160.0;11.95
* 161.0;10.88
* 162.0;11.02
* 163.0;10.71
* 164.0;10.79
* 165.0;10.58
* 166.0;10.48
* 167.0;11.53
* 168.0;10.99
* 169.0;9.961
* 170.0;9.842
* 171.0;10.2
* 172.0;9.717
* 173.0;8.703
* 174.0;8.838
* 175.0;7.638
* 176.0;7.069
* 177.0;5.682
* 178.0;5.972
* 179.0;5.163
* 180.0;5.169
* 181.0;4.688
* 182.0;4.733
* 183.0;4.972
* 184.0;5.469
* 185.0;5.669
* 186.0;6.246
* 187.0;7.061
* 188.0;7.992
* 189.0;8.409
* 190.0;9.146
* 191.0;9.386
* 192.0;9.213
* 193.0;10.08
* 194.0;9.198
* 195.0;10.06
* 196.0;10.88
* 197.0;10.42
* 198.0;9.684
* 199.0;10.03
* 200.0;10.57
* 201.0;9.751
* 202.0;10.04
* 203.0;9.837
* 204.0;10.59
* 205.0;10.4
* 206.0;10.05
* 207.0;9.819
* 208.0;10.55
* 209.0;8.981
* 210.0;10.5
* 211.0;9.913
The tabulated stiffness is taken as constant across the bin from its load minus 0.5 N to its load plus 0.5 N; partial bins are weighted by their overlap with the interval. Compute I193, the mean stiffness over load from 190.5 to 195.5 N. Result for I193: 9.59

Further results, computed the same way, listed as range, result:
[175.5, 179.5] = 5.97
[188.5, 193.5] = 9.25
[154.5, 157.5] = 11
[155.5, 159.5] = 11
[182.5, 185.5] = 5.37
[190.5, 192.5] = 9.3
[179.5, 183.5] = 4.89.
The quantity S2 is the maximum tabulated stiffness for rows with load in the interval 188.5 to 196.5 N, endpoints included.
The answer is 10.88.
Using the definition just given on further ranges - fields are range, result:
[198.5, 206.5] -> 10.59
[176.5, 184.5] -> 5.972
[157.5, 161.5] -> 11.95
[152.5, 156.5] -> 11.64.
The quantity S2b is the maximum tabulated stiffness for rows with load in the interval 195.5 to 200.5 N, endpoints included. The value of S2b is 10.88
